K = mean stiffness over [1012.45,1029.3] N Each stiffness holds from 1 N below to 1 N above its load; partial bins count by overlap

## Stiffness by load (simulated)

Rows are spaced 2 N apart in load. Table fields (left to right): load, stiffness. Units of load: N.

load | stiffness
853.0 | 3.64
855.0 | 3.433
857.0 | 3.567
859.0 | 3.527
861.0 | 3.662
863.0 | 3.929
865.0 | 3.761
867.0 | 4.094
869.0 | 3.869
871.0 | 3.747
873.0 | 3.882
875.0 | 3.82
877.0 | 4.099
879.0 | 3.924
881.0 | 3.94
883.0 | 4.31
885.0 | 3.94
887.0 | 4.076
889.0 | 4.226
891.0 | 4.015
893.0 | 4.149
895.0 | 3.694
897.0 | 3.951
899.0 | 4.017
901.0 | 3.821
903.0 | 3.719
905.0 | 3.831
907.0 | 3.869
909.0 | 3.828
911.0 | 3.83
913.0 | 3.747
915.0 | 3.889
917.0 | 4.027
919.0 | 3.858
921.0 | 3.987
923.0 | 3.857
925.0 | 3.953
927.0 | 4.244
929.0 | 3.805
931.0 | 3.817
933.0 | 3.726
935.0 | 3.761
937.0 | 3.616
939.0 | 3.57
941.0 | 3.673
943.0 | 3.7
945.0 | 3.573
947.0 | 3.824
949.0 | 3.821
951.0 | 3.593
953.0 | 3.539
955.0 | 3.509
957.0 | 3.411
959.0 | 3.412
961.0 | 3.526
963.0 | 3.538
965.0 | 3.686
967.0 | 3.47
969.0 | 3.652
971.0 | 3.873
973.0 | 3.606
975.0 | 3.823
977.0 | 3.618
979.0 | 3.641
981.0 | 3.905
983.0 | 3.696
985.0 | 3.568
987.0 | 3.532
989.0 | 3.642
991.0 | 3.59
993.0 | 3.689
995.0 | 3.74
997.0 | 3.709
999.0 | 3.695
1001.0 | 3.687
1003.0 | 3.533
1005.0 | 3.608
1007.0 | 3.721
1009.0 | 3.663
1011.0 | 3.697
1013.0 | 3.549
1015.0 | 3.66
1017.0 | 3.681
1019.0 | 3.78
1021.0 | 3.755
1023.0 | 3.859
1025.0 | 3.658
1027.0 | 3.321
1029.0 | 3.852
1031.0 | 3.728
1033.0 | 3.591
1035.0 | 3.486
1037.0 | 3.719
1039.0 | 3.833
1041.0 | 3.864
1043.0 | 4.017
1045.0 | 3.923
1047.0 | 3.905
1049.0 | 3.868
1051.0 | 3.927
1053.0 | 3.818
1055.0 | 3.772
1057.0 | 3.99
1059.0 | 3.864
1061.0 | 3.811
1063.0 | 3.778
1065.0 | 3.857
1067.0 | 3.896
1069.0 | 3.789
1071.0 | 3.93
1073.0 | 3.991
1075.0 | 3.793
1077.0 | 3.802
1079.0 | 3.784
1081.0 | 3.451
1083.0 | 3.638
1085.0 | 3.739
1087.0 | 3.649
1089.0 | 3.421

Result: 3.68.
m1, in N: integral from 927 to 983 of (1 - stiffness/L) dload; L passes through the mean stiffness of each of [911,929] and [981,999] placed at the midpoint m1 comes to 1.9 N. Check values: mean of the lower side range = 3.93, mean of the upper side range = 3.66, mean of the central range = 3.67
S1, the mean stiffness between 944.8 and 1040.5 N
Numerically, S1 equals 3.65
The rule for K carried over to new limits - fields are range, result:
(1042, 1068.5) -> 3.88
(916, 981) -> 3.71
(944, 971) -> 3.59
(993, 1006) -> 3.66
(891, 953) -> 3.82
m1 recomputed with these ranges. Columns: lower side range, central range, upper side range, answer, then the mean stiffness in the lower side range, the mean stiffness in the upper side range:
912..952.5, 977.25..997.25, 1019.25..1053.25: 0.6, 3.8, 3.77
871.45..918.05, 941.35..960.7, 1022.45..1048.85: 1.3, 3.94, 3.75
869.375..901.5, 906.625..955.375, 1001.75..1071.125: 1.5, 3.98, 3.76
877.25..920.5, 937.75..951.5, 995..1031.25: 0.5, 3.94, 3.68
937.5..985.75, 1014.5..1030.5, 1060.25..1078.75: 0.2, 3.63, 3.85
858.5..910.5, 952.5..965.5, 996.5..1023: 0.9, 3.91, 3.68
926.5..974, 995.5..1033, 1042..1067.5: 1.2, 3.66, 3.88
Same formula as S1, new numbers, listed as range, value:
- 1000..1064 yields 3.75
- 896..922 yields 3.87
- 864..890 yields 3.98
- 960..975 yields 3.64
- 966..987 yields 3.68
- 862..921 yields 3.93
